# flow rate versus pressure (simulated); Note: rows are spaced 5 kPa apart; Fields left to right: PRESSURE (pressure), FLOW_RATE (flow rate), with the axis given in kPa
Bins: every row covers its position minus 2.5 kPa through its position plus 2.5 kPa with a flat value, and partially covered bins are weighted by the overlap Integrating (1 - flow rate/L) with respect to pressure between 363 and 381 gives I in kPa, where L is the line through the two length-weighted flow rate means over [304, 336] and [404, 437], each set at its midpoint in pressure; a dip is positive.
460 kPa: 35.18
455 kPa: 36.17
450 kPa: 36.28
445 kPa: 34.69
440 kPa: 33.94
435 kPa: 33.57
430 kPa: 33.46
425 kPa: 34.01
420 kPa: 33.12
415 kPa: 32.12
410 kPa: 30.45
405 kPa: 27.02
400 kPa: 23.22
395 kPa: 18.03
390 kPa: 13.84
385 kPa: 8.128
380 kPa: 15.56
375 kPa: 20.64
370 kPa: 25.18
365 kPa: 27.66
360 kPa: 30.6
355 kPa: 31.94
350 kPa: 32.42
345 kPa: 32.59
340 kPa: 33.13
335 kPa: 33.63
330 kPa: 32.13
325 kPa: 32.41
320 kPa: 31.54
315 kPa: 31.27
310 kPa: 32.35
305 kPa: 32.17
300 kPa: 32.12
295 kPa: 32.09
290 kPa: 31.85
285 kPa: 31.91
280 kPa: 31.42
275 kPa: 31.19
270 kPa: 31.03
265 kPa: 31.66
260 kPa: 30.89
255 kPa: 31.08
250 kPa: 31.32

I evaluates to 5.31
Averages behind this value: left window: 32.2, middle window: 22.7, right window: 32.2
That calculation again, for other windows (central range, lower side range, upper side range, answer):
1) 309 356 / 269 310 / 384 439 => -3.7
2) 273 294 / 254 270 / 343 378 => -0.7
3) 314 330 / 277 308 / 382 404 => -2.6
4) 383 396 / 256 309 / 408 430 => 7.8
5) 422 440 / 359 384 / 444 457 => -0.6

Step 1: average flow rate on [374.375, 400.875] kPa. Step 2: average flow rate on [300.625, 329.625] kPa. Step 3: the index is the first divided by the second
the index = 0.50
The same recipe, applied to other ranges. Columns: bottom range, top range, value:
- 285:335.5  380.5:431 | 0.77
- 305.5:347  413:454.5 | 1.05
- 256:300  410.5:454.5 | 1.07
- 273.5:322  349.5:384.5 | 0.78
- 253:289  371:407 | 0.58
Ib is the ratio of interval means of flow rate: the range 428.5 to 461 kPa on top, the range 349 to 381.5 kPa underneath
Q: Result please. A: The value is 1.3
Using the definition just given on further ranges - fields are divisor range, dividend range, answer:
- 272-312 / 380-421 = 0.70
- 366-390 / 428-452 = 1.95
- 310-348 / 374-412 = 0.60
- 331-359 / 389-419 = 0.77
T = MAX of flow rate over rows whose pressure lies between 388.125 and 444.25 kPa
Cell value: 34.01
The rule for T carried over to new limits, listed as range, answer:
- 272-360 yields 33.63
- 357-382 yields 30.6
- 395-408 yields 27.02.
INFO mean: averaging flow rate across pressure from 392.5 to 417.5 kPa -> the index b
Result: 26.2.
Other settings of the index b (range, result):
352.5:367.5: 30.1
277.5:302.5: 31.9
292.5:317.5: 32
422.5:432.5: 33.7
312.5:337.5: 32.2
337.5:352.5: 32.7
